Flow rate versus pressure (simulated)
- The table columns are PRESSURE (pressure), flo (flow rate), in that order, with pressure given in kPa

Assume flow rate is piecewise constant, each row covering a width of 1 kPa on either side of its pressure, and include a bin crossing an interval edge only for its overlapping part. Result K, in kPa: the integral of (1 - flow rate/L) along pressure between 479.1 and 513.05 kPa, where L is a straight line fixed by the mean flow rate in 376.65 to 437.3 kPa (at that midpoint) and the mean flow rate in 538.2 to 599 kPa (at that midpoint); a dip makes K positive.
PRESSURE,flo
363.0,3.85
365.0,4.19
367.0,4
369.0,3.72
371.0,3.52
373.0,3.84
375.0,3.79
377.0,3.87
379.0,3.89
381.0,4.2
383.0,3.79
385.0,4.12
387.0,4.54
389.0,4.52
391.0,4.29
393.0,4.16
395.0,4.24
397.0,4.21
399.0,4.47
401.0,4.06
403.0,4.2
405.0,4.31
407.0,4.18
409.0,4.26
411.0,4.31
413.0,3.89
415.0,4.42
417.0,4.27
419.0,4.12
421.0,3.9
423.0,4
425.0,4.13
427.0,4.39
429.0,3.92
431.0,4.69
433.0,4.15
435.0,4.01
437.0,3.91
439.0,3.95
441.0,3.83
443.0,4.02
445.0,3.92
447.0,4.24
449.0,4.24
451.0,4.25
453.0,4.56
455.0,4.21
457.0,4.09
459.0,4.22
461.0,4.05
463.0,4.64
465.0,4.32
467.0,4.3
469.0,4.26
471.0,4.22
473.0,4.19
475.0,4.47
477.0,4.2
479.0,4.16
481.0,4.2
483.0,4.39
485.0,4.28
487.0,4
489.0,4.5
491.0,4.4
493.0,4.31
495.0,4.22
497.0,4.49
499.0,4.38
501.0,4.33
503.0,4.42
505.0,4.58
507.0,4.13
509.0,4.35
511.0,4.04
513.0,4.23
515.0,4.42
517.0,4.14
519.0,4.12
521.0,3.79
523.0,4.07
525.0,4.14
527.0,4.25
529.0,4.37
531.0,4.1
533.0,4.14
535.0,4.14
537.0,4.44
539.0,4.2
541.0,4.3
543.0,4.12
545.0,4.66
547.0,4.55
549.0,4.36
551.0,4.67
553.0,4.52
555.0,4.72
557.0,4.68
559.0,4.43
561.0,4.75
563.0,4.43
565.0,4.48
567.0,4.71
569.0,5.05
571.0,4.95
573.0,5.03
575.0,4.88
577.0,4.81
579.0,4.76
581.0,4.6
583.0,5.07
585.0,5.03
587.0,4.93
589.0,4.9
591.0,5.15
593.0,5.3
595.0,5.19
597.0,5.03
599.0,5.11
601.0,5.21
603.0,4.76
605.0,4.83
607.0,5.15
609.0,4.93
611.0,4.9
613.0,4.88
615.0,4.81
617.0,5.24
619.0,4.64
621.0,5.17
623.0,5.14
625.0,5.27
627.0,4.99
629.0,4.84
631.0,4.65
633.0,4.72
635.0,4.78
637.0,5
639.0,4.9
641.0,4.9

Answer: 1.4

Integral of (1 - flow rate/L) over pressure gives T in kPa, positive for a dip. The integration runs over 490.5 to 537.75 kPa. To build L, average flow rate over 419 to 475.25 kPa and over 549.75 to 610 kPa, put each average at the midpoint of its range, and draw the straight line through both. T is 2.87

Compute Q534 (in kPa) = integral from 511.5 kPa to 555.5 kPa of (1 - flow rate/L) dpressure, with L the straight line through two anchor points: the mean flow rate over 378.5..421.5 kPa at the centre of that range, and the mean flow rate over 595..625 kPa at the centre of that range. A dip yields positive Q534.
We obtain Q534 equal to 4.0 kPa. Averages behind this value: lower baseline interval 4.2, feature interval 4.29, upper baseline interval 5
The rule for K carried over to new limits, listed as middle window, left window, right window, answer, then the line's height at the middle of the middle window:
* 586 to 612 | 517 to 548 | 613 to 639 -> -1.7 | 4.73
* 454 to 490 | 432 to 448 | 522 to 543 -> -1.6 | 4.08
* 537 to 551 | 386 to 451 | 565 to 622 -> 1.0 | 4.74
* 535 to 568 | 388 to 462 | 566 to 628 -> 1.9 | 4.77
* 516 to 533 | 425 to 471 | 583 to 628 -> 1.7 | 4.6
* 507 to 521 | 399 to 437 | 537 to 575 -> 0.9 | 4.47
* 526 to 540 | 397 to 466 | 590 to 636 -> 1.2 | 4.63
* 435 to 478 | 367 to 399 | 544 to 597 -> 1.6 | 4.35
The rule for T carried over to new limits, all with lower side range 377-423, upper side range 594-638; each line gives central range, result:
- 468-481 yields 0.6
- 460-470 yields 0.2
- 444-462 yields 0.7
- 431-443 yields 0.8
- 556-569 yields 0.4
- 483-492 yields 0.4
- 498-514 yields 0.9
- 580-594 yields -0.4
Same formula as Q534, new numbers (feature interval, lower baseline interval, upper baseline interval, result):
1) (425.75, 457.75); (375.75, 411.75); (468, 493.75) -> 0.7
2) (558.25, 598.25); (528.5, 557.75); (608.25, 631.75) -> -1.9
